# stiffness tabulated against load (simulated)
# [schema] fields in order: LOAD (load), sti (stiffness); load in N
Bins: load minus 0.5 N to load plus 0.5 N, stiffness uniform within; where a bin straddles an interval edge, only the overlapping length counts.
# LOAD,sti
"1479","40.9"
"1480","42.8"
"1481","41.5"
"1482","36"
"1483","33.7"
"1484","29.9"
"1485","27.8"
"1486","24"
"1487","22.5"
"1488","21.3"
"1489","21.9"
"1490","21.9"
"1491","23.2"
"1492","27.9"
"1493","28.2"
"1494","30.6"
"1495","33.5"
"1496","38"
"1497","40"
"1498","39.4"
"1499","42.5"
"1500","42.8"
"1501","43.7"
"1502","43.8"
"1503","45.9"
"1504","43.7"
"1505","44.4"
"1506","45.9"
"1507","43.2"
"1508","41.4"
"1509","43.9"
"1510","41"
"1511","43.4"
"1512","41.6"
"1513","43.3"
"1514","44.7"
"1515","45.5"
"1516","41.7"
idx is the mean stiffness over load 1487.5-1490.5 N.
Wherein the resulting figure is 21.7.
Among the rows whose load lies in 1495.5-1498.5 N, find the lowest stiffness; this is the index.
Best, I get 38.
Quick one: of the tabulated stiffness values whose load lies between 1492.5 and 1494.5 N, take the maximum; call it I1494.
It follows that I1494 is 30.6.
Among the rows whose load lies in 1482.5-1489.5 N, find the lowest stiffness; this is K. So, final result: 21.3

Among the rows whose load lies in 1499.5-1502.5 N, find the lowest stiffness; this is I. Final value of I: 42.8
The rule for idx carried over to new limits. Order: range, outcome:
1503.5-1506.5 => 44.7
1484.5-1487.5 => 24.8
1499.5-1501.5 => 43.2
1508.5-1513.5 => 42.6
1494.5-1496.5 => 35.8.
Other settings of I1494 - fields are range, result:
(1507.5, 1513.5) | 43.9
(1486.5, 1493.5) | 28.2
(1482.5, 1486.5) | 33.7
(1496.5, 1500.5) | 42.8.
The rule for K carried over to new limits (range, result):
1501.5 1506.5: 43.7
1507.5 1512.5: 41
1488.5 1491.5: 21.9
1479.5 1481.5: 41.5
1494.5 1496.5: 33.5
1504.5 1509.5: 41.4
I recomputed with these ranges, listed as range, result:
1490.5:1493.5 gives 23.2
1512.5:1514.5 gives 43.3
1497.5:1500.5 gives 39.4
